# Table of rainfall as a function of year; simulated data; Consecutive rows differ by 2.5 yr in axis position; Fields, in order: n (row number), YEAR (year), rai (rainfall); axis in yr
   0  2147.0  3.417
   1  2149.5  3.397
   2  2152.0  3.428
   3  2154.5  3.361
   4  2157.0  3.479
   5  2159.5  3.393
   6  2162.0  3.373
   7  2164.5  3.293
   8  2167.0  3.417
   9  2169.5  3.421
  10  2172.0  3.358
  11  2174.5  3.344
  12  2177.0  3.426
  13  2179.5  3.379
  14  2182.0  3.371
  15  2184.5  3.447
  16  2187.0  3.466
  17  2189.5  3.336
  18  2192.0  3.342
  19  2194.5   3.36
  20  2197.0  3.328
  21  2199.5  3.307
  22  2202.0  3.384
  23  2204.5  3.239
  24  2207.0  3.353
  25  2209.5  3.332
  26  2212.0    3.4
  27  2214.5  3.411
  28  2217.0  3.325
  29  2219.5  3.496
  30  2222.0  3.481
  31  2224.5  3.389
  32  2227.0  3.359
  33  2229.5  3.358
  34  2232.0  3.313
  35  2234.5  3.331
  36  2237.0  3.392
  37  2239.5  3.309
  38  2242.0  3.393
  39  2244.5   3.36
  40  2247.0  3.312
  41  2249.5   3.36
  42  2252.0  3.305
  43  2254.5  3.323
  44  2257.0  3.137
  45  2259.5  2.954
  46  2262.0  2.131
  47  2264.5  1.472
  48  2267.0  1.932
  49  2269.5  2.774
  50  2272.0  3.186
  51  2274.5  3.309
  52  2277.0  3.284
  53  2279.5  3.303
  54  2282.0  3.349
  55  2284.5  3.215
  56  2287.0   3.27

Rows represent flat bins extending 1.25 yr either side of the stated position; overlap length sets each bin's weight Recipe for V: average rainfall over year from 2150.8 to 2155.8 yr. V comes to 3.4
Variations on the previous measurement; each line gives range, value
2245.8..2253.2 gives 3.33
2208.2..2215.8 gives 3.38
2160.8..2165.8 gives 3.33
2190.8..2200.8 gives 3.33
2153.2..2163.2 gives 3.4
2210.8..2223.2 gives 3.42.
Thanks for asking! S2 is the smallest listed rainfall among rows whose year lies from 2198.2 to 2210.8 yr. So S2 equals 3.239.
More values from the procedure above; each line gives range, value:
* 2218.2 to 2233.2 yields 3.313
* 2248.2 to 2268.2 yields 1.472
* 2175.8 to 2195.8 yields 3.336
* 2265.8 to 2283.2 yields 1.932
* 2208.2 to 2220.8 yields 3.325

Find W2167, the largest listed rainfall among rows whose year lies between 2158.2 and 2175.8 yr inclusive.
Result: 3.421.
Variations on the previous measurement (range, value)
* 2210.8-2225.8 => 3.496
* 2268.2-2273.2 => 3.186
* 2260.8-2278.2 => 3.309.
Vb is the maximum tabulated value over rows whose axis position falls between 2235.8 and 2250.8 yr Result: 3.393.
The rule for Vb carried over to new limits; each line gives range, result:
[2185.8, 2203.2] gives 3.466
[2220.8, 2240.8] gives 3.481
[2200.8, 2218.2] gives 3.411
